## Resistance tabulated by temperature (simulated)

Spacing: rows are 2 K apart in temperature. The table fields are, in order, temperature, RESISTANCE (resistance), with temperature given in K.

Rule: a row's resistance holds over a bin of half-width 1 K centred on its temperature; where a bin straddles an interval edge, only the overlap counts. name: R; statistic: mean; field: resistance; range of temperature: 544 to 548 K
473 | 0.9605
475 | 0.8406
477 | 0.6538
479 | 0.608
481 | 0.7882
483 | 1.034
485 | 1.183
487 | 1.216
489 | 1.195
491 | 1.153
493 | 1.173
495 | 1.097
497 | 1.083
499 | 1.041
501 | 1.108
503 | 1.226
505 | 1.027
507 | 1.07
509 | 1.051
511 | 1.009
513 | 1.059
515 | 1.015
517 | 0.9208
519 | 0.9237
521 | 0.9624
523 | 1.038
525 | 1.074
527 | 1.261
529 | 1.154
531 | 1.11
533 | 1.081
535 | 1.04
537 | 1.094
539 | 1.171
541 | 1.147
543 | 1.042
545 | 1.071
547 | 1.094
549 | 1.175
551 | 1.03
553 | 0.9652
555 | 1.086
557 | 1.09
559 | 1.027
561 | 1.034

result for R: 1.08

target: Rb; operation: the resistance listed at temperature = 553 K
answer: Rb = 0.9652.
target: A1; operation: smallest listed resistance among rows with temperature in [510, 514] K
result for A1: 1.009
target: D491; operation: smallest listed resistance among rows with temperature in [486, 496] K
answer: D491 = 1.097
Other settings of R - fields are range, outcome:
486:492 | 1.19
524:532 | 1.15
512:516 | 1.04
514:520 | 0.953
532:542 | 1.11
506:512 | 1.04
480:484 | 0.911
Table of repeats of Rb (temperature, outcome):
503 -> 1.226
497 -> 1.083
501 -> 1.108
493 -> 1.173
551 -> 1.03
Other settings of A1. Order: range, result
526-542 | 1.04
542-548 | 1.042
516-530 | 0.9208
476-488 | 0.608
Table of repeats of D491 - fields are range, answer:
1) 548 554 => 0.9652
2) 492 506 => 1.027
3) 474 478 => 0.6538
